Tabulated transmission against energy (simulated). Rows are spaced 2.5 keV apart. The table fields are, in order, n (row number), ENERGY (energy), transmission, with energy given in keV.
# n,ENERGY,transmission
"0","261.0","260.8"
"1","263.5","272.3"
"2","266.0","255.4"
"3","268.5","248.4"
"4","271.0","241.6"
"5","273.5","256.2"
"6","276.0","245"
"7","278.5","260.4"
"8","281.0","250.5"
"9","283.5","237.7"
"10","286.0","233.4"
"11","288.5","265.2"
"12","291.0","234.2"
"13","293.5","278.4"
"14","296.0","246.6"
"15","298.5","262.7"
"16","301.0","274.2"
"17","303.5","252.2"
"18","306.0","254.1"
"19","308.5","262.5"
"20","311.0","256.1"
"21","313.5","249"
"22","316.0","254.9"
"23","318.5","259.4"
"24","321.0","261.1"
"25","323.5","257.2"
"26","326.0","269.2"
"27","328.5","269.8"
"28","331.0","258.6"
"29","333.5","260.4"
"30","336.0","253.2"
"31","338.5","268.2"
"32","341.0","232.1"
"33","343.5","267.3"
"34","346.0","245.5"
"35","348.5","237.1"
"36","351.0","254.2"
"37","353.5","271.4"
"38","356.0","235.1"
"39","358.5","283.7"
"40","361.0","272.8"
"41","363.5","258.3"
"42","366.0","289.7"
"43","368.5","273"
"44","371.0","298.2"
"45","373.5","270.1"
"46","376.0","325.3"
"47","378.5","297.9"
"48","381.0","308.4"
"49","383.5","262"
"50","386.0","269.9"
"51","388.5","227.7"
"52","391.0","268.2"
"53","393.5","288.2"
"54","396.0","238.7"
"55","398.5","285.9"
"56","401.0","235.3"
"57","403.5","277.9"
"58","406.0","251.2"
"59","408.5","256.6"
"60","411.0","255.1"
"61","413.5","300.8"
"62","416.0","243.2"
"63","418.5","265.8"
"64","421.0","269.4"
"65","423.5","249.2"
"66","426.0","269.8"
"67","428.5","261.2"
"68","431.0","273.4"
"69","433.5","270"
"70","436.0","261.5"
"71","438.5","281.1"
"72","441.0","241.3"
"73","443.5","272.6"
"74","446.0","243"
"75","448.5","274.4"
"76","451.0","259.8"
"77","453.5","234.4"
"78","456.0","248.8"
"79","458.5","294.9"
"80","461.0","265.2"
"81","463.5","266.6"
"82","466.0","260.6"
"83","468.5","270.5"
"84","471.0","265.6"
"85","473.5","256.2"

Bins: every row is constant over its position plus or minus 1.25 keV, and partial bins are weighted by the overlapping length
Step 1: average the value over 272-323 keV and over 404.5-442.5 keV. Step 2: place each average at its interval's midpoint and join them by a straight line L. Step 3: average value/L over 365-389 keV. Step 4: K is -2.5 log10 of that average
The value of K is -0.09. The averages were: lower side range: 255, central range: 284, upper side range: 263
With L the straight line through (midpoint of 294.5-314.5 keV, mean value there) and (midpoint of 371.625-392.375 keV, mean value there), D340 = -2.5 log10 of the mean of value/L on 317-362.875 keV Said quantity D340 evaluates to 0.04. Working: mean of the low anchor 258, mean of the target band 259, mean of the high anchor 279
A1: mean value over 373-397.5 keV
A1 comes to 276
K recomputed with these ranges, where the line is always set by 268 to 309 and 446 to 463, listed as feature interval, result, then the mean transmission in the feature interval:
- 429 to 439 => -0.039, 270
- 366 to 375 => -0.103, 283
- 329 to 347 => -0.001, 256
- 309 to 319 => -0.003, 255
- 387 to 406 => -0.005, 260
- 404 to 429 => -0.013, 263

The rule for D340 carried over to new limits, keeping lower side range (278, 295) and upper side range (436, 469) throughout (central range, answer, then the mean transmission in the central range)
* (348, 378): -0.07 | 274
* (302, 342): -0.02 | 258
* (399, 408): 0.01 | 258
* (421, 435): -0.02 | 265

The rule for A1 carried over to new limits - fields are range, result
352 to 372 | 272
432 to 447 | 262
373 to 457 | 266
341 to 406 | 269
